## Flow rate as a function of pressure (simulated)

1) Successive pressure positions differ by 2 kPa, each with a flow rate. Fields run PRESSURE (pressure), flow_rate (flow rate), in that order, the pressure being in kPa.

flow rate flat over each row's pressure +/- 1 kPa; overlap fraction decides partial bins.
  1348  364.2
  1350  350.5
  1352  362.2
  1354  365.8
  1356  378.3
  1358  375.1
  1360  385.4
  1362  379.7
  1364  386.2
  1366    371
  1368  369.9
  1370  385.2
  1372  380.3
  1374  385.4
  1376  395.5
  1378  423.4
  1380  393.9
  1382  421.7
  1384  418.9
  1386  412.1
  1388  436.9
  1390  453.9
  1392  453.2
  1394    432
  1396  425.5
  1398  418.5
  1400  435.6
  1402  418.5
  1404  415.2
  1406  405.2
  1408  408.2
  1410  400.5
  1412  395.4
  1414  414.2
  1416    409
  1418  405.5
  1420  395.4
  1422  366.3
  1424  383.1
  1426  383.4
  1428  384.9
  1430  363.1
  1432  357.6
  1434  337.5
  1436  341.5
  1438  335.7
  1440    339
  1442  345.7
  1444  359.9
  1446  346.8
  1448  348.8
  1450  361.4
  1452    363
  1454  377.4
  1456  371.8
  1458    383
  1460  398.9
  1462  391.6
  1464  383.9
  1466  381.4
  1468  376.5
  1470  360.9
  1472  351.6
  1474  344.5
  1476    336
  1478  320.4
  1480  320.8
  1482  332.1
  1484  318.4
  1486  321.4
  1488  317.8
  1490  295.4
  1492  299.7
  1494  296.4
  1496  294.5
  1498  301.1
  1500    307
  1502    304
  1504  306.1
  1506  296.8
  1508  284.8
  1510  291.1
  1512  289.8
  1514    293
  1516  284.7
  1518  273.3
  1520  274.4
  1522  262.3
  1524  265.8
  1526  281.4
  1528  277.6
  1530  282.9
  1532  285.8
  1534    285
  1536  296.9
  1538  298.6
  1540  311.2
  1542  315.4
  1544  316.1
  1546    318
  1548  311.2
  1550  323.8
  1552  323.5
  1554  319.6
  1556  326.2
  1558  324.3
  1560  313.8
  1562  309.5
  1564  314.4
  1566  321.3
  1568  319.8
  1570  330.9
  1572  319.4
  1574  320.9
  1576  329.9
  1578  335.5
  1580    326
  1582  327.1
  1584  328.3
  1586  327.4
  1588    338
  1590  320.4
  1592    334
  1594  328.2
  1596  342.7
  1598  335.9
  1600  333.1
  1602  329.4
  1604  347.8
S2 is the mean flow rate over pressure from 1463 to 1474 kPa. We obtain 368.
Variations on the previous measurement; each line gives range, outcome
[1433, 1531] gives 325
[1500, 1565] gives 299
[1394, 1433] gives 400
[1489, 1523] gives 291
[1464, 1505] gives 326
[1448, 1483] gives 362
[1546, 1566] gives 319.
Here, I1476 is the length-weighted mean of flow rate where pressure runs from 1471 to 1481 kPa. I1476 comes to 335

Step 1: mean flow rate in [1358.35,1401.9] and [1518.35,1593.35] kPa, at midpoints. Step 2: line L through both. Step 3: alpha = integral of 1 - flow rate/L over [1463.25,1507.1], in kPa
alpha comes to 3.1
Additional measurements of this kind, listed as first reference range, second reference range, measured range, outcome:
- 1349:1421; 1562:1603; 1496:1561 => 9.22 kPa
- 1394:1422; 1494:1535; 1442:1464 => -0.73 kPa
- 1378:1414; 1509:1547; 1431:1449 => 1.47 kPa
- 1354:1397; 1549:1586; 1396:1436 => -0.86 kPa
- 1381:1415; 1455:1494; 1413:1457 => 1.99 kPa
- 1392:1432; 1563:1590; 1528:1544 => 2.24 kPa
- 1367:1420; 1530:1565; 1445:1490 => 1.21 kPa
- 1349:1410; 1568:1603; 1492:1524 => 5.97 kPa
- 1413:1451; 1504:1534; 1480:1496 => 0.09 kPa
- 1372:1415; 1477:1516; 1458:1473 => -1.77 kPa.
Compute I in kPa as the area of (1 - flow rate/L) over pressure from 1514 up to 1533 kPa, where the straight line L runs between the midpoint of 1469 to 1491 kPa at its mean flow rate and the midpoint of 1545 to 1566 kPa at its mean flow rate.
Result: 2.7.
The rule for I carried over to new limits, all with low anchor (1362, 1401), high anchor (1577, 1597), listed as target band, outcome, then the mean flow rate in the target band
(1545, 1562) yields 1.20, 319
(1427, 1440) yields 1.25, 352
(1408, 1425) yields -0.03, 397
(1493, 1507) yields 2.43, 301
